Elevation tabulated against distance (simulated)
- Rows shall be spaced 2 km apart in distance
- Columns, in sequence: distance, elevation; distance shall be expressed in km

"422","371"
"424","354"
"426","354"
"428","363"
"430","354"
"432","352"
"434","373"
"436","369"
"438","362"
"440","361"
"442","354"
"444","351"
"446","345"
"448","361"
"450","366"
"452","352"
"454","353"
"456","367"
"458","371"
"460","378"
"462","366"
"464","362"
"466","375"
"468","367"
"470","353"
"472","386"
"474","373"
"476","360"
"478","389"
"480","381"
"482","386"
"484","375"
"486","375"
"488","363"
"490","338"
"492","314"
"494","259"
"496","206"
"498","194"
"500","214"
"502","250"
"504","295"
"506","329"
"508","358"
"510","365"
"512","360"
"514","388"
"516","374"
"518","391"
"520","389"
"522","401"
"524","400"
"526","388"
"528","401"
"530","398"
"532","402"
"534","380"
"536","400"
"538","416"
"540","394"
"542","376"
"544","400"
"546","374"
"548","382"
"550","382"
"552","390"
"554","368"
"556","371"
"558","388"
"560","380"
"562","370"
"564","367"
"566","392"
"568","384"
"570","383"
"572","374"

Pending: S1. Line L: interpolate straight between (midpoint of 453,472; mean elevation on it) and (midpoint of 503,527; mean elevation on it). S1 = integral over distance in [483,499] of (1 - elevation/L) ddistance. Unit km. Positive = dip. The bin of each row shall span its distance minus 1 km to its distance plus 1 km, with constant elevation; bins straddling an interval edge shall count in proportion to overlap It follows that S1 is 2.8 km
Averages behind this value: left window 367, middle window 303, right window 370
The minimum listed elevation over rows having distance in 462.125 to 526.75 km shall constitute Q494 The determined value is 194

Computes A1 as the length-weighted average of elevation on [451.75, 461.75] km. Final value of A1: 365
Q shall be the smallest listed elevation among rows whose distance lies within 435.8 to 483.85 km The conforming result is 345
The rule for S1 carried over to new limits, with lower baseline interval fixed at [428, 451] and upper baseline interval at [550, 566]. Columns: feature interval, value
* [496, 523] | 3.2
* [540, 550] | -0.2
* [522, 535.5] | -0.8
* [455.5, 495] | 0.3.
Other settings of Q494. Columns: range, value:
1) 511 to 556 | 360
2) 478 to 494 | 259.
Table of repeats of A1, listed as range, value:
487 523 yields 322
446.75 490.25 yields 368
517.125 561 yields 390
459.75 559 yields 360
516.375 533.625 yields 395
